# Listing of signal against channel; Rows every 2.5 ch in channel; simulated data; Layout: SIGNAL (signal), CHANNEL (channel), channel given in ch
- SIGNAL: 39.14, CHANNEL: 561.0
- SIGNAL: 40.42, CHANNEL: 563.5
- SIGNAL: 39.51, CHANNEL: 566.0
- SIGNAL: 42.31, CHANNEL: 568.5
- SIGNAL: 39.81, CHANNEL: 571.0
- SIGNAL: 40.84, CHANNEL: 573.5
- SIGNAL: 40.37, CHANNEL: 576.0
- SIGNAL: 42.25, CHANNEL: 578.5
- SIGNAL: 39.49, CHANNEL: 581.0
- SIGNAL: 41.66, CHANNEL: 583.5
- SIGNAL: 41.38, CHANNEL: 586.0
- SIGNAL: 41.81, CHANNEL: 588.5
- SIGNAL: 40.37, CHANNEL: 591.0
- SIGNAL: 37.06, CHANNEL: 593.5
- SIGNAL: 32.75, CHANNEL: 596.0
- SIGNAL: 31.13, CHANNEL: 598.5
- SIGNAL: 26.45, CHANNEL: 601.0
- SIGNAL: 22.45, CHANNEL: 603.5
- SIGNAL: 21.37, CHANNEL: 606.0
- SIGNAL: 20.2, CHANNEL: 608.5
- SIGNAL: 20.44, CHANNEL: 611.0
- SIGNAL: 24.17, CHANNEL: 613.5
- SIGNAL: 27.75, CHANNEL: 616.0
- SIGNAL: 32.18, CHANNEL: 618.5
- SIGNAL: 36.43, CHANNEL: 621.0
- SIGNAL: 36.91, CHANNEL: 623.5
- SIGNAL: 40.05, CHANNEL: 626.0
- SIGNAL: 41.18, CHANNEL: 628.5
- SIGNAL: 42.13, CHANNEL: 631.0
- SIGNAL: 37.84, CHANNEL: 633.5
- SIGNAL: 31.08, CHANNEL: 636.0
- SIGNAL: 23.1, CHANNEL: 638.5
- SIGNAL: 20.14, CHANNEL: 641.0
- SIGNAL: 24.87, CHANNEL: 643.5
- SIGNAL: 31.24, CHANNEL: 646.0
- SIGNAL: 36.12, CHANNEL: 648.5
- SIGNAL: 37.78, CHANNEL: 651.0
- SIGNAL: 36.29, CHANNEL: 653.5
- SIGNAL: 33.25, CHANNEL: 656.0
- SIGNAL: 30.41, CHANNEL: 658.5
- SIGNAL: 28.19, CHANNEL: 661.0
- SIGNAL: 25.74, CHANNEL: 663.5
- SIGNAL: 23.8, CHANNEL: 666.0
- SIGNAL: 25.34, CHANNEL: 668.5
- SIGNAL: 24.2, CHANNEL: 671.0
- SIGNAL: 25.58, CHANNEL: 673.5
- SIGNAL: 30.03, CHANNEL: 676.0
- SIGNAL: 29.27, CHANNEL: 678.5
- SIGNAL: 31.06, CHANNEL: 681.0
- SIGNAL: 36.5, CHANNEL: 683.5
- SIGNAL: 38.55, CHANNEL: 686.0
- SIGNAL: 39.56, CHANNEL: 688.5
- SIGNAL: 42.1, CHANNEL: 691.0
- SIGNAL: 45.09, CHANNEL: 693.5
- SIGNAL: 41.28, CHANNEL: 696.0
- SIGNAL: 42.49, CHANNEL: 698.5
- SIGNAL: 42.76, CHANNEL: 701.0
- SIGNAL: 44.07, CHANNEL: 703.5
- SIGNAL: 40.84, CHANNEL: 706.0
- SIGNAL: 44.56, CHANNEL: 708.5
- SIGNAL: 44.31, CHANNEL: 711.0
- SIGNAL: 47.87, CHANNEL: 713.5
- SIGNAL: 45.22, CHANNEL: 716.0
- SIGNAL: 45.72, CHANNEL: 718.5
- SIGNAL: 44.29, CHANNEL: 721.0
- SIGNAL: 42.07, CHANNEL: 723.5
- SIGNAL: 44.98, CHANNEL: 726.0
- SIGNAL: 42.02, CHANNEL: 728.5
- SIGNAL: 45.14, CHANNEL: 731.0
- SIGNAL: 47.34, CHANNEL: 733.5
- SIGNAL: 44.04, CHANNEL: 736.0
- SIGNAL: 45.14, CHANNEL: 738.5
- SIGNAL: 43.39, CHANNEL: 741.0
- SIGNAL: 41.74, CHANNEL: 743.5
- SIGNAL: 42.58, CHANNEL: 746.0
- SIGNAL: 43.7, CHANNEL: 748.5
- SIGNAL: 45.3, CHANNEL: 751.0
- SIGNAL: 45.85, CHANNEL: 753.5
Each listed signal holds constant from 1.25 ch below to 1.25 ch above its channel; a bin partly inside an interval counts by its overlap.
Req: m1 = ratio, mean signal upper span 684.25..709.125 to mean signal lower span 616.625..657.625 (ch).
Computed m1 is 1.2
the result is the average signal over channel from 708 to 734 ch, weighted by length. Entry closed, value 44.8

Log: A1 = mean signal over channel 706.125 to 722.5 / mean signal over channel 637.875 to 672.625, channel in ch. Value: 1.57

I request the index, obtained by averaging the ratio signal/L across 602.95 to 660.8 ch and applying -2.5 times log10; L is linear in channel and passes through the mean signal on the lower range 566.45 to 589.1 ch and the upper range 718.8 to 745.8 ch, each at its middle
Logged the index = 0.34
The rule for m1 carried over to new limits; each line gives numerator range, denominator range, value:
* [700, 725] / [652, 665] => 1.44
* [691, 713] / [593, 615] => 1.67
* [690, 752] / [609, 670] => 1.42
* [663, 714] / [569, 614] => 1.08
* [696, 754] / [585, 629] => 1.39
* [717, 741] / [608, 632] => 1.37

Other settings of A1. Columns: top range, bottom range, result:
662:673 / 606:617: 1.09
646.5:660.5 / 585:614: 1.14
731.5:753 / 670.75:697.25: 1.26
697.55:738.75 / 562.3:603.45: 1.16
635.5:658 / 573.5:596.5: 0.76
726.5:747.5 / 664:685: 1.56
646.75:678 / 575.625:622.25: 0.92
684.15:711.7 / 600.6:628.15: 1.48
